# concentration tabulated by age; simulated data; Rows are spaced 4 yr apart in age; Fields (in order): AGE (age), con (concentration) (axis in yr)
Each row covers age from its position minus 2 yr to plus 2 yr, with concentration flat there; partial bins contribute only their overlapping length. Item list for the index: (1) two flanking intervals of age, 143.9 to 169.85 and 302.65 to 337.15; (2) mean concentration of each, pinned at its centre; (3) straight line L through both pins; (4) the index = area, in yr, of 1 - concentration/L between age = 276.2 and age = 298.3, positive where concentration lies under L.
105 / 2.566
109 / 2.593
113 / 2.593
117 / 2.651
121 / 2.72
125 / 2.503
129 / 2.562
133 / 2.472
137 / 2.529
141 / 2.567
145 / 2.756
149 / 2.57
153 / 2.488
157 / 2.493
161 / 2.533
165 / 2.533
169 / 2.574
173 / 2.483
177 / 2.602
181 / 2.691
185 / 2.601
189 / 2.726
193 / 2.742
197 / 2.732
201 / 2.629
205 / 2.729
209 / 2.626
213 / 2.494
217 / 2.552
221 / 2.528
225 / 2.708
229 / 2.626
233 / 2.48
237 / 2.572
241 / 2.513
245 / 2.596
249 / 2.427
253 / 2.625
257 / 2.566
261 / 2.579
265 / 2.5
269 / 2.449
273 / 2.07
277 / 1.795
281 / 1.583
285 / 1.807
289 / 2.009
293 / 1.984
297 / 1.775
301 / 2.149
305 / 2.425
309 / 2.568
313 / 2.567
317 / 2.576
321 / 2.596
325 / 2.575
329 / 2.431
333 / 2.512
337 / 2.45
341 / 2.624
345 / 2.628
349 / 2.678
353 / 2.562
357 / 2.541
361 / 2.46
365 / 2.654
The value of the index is 6.1 yr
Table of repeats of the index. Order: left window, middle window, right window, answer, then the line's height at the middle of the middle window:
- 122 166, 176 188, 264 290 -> -1.23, 2.4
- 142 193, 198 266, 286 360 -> -1.53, 2.52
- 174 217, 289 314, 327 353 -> 3.55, 2.58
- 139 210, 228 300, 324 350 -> 8.71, 2.58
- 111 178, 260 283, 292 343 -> 2.89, 2.45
